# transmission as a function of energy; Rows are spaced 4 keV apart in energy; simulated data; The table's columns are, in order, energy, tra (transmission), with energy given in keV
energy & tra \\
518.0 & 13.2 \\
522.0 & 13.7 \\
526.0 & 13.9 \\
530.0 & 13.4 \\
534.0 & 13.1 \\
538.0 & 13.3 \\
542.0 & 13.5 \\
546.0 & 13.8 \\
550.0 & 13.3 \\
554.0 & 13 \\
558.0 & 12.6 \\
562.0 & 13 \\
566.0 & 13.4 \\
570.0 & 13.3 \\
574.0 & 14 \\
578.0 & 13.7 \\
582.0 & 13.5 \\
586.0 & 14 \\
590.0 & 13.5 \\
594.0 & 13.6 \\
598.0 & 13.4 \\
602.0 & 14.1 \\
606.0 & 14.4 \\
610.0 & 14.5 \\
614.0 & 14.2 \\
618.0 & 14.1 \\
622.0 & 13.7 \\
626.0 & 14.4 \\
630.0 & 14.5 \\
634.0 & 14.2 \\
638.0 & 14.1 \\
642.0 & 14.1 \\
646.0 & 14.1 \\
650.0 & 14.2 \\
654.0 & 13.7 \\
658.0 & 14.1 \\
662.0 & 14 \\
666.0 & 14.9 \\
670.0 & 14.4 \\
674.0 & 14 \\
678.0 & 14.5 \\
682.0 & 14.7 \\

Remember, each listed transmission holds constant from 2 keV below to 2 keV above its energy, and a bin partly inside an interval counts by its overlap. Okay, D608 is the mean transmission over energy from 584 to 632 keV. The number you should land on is 14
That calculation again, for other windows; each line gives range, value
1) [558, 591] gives 13.5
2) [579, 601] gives 13.6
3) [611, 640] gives 14.2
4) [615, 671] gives 14.2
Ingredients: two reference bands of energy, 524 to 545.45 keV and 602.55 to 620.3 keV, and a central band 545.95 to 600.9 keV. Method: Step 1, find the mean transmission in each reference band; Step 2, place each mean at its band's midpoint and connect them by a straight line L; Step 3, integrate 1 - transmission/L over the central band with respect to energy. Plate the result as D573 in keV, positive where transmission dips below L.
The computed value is 1.7 keV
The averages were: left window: 13.5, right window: 14.3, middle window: 13.4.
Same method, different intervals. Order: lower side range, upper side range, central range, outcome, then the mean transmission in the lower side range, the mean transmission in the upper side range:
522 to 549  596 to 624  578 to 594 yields 0.3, 13.5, 14.1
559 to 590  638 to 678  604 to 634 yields -0.8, 13.5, 14.2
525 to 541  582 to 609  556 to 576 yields 0.5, 13.4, 13.8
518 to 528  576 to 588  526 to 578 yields 1.4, 13.7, 13.7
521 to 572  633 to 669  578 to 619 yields -0.5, 13.3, 14.2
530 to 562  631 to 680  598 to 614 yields -0.5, 13.2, 14.2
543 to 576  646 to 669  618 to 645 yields -0.4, 13.3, 14.2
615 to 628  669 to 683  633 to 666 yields 0.3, 14.1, 14.4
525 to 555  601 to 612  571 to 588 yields 0.2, 13.4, 14.4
